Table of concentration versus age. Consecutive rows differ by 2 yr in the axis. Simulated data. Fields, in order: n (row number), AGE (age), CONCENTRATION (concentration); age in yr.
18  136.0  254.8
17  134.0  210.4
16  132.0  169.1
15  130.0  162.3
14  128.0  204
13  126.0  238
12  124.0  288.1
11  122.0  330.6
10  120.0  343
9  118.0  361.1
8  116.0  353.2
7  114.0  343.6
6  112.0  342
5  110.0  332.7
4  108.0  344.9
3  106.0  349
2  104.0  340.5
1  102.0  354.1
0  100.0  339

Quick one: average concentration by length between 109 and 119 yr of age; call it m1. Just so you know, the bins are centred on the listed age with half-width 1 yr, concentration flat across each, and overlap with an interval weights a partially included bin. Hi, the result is 347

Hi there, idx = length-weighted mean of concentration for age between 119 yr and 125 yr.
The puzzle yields 321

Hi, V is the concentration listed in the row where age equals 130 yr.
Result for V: 162.3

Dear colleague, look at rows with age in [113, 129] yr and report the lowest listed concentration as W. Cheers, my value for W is 204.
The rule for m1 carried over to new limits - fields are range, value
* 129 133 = 166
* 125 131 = 201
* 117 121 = 352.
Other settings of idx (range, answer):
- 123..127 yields 263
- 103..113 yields 342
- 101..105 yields 347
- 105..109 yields 347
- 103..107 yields 345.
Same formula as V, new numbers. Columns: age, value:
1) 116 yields 353.2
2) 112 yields 342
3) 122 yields 330.6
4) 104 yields 340.5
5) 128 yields 204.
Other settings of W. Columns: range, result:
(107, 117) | 332.7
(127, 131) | 162.3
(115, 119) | 353.2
